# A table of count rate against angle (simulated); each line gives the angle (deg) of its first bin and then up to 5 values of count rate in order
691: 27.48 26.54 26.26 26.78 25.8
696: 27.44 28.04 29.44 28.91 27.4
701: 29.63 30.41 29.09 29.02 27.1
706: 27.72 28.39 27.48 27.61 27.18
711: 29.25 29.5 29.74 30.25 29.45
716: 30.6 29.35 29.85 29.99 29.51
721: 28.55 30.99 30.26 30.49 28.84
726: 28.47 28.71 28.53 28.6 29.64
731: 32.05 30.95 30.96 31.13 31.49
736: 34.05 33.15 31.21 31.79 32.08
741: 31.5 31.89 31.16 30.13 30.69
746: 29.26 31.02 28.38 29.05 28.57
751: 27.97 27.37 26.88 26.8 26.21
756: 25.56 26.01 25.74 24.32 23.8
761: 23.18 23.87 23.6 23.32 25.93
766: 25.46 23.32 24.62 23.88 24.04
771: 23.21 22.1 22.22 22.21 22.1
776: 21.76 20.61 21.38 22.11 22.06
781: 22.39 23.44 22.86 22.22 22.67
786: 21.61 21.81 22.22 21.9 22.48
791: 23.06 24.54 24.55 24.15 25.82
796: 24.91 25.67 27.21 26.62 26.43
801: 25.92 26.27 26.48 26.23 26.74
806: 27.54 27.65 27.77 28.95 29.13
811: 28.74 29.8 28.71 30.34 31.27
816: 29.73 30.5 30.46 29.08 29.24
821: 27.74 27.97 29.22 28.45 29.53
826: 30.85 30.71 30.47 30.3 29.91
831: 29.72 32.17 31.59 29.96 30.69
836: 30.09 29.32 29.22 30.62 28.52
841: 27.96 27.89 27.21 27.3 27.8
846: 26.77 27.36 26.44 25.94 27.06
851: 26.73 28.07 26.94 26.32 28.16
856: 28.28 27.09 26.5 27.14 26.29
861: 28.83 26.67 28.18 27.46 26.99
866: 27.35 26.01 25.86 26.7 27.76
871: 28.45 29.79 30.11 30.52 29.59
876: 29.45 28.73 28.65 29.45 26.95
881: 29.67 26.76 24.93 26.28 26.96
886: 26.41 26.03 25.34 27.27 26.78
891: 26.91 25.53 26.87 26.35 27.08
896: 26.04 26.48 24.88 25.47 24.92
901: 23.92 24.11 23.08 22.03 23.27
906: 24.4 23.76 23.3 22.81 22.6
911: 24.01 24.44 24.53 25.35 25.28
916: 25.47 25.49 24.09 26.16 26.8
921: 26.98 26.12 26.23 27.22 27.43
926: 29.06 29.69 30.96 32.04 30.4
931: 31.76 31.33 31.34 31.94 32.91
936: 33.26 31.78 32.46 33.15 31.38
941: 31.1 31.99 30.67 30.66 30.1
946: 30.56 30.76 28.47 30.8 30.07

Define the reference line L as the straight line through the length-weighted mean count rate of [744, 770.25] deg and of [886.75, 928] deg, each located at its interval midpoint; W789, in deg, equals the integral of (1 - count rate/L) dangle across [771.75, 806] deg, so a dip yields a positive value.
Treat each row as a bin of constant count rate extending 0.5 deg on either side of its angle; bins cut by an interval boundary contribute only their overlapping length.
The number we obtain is 3.0 deg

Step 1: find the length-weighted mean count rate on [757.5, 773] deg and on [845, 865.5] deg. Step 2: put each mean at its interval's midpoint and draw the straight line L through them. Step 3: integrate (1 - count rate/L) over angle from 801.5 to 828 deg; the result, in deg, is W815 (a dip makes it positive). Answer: -3.2 deg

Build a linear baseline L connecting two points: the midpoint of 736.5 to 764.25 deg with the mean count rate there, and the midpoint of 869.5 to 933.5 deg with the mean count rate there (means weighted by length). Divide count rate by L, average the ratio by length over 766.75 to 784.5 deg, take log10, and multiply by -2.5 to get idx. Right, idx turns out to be 0.23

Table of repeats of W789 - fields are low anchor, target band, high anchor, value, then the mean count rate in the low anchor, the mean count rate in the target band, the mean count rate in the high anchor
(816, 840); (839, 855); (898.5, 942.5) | 1.1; 29.9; 27.4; 27.4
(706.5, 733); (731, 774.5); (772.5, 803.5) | -1.4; 29.4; 27.5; 23.5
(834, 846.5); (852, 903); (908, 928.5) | 0.6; 28.7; 27.1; 26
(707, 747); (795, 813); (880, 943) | 1.1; 30.2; 27.2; 27.2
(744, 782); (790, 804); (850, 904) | 0.1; 24.9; 25.4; 27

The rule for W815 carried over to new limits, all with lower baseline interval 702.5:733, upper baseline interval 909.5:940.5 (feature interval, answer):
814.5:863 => 0.21 deg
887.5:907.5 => 2.33 deg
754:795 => 7.98 deg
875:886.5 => 0.35 deg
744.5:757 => 0.46 deg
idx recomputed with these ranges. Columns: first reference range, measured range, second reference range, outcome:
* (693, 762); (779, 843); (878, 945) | 0.03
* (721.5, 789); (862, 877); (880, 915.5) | -0.10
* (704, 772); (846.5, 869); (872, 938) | 0.01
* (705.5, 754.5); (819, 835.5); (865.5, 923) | -0.09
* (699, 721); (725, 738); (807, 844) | -0.06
